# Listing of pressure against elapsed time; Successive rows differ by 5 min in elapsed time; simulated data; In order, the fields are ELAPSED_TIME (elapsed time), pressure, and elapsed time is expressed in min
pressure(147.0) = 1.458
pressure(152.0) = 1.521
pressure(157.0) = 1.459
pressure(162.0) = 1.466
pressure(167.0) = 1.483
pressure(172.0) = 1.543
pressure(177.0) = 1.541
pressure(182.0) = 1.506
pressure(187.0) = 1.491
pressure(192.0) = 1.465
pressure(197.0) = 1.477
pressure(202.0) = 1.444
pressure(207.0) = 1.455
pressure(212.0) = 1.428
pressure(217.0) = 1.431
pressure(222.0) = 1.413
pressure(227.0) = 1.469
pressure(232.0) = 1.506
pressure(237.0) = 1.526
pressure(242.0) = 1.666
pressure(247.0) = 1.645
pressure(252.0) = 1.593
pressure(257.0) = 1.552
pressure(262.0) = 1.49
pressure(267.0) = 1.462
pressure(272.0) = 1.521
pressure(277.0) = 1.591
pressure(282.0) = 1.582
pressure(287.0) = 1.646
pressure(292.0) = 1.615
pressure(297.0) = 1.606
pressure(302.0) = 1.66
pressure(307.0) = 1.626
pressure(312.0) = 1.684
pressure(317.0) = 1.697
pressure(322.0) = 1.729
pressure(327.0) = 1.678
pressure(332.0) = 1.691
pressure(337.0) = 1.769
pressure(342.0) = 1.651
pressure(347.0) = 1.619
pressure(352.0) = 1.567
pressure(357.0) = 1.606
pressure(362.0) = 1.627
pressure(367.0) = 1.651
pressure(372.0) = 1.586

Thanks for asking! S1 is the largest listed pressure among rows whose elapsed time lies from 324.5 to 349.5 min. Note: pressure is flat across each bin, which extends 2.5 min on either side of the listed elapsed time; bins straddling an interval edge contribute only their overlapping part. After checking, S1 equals 1.769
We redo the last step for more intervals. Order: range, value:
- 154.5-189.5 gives 1.543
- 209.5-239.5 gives 1.526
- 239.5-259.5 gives 1.666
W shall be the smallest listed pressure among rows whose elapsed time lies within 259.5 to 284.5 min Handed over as 1.462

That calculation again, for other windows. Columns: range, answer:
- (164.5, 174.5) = 1.483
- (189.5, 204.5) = 1.444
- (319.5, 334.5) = 1.678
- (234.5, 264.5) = 1.49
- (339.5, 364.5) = 1.567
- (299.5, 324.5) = 1.626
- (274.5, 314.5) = 1.582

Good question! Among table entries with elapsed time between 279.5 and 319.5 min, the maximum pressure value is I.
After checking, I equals 1.697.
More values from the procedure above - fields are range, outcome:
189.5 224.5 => 1.477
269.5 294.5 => 1.646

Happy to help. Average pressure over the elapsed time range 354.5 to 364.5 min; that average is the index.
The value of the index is 1.62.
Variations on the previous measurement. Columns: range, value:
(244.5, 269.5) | 1.55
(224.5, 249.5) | 1.56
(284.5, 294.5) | 1.63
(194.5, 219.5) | 1.45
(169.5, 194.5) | 1.51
